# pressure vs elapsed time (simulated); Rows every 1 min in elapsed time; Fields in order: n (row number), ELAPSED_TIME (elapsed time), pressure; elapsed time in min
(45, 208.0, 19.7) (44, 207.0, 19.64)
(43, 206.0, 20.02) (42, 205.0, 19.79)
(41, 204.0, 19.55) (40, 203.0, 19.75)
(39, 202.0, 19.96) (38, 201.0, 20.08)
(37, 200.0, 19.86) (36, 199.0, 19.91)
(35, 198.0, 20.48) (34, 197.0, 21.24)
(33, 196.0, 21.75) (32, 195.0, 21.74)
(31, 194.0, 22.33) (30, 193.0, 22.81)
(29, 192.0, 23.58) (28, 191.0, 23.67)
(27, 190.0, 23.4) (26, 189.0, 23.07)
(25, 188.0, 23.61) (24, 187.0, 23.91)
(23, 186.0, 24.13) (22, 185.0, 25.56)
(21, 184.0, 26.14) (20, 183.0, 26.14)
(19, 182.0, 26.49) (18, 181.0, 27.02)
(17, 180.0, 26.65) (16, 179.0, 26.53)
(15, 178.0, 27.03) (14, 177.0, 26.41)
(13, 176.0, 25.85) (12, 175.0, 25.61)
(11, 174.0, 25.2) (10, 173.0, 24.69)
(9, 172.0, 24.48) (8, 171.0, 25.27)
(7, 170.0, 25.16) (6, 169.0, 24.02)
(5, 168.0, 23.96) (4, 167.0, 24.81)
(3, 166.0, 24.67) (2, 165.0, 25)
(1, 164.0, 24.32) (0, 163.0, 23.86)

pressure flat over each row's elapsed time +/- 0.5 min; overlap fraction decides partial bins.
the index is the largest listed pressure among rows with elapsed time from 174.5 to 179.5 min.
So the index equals 27.03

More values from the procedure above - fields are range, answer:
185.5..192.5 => 24.13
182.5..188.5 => 26.14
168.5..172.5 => 25.27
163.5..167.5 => 25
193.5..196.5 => 22.33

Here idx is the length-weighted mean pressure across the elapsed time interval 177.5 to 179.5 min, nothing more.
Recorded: 26.8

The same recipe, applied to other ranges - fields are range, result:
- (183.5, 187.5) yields 24.9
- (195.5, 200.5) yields 20.6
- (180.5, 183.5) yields 26.6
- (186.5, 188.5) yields 23.8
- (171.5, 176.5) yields 25.2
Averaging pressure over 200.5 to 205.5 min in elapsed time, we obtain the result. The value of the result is 19.8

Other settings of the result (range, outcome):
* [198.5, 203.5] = 19.9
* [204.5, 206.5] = 19.9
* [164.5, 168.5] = 24.6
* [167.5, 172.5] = 24.6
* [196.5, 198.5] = 20.9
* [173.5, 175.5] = 25.4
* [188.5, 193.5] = 23.3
